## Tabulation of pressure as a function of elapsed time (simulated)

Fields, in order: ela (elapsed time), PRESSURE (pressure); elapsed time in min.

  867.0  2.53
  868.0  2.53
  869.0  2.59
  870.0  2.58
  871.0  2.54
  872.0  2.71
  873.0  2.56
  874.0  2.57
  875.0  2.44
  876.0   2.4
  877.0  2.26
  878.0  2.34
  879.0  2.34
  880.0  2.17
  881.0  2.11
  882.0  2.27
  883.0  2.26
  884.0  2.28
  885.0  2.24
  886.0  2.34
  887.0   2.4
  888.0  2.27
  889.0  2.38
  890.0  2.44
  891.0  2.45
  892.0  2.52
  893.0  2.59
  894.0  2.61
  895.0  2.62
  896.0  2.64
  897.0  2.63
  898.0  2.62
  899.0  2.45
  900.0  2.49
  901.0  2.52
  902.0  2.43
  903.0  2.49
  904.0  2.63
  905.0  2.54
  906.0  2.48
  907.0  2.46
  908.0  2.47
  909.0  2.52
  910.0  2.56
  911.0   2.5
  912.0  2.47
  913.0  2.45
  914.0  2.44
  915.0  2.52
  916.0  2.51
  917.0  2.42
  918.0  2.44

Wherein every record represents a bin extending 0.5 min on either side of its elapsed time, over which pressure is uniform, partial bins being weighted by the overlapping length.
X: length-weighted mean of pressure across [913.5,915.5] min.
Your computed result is 2.48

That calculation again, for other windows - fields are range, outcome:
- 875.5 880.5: 2.3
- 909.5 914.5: 2.48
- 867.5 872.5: 2.59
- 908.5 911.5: 2.53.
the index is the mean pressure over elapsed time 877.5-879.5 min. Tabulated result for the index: 2.34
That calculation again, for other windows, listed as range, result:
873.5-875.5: 2.5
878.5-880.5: 2.25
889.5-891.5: 2.45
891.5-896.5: 2.6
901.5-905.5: 2.52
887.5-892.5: 2.41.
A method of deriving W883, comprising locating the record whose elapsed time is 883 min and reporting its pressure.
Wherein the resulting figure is 2.26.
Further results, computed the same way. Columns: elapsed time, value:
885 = 2.24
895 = 2.62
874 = 2.57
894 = 2.61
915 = 2.52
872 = 2.71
